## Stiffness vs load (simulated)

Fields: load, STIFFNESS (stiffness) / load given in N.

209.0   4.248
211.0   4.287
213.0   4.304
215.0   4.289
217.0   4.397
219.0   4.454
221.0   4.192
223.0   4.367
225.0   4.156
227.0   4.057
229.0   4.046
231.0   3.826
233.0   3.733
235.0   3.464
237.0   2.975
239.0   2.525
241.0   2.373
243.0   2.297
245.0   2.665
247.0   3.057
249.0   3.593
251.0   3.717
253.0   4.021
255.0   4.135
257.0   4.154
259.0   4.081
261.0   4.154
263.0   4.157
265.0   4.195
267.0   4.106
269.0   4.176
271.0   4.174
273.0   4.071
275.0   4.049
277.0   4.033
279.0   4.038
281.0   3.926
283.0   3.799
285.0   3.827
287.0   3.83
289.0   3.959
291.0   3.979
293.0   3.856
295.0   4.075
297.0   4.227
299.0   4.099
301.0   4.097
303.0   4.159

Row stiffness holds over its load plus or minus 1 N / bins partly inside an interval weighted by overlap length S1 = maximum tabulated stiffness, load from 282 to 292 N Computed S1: 3.979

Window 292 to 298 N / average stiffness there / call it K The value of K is 4.05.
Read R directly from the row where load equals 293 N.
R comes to 3.856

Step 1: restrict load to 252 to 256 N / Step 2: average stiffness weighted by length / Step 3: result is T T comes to 4.08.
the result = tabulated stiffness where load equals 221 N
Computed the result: 4.192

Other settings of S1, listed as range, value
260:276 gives 4.195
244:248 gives 3.057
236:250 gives 3.593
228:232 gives 4.046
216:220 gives 4.454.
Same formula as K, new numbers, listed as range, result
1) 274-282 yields 4.01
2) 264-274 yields 4.14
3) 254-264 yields 4.14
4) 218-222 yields 4.32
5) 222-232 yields 4.09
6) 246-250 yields 3.33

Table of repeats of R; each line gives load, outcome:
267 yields 4.106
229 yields 4.046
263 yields 4.157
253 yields 4.021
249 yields 3.593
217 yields 4.397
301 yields 4.097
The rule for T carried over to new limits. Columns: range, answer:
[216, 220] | 4.43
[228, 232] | 3.94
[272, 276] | 4.06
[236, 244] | 2.54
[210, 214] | 4.3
